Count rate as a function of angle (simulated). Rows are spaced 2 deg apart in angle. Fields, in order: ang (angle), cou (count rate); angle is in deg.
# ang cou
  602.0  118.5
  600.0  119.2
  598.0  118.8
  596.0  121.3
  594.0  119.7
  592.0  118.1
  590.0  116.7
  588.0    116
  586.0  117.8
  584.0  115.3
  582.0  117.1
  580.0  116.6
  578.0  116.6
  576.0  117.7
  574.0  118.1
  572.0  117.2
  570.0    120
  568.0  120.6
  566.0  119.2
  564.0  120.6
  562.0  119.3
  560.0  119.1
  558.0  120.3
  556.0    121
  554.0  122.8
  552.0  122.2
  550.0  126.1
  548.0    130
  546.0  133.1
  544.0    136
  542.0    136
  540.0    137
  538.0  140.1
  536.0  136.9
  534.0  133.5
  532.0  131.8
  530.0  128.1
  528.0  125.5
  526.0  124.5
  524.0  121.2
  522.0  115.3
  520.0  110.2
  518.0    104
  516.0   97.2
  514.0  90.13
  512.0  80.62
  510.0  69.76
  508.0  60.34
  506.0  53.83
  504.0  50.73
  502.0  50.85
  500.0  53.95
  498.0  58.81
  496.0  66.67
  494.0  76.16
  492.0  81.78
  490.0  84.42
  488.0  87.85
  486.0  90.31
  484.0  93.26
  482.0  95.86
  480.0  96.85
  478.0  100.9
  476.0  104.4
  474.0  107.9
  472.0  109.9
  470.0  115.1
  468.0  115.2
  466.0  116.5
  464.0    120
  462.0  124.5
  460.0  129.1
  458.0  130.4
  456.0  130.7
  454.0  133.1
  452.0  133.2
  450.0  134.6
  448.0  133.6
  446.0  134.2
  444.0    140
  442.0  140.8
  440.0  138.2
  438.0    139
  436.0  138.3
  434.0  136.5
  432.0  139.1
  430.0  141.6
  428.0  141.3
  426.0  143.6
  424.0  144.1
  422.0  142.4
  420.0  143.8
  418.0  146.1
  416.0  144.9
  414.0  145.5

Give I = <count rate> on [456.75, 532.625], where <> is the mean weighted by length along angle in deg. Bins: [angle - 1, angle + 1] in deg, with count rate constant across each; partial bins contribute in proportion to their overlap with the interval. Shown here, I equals 96.6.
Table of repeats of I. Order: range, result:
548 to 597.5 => 119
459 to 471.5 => 120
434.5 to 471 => 130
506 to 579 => 117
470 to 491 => 98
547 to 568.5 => 122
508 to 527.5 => 99.9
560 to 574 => 119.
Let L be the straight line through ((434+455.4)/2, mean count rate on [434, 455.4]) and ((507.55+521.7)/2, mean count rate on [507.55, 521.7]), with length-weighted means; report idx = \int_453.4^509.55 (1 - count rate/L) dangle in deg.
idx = 10.0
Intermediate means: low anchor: 136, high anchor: 89.9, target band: 93.7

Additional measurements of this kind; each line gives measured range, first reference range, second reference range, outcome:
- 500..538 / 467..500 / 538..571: 3.8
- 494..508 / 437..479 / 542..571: 7.5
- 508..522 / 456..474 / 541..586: 3.4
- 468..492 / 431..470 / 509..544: 5.2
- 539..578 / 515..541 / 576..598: -1.1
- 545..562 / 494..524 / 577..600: -4.1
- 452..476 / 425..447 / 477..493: -1.9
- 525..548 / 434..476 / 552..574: -2.1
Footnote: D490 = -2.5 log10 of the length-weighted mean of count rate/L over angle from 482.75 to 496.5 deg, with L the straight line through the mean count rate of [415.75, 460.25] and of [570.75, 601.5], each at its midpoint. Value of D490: 0.49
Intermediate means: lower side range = 138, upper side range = 118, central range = 83.7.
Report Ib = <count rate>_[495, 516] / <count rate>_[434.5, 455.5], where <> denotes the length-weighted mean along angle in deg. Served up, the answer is 0.48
